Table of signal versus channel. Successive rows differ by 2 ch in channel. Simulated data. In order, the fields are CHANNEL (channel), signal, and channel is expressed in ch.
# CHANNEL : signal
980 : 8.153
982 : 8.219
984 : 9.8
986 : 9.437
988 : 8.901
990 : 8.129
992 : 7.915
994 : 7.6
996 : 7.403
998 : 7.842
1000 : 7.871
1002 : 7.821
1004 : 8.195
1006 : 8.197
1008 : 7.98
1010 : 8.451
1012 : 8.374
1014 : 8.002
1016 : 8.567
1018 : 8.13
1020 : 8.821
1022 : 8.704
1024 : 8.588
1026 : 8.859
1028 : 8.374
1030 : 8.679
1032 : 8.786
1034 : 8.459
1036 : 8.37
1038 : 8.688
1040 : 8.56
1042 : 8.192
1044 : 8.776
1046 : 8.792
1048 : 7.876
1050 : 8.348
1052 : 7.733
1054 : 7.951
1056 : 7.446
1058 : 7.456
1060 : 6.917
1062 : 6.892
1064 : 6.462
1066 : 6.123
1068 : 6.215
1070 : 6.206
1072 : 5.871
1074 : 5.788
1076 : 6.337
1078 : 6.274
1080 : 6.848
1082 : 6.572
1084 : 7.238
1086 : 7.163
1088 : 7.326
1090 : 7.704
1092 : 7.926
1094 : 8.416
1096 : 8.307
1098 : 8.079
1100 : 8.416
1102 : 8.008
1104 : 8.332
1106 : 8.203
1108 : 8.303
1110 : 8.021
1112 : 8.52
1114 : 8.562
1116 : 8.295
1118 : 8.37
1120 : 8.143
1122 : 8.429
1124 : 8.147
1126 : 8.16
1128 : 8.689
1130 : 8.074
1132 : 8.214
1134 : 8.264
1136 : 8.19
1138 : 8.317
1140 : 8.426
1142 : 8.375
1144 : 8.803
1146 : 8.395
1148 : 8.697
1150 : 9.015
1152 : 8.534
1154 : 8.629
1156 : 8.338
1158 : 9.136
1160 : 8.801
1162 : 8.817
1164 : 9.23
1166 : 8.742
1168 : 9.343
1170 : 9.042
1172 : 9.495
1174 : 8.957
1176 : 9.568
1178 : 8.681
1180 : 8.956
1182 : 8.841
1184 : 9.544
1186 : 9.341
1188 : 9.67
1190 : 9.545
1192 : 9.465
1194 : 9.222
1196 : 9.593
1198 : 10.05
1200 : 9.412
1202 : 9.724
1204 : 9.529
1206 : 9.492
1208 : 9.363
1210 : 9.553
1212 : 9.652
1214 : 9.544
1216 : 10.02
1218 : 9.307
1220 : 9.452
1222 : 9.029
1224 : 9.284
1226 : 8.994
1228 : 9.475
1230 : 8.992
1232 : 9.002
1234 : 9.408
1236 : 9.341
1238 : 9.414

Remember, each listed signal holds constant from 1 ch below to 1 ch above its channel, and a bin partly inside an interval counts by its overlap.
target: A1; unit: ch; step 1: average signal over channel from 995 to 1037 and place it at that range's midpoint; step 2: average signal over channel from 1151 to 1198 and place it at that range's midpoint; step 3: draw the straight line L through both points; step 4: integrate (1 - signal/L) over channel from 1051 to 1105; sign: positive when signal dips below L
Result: 9.05 ch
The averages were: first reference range 8.31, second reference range 9.13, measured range 7.19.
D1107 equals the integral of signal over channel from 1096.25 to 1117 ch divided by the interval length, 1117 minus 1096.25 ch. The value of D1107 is 8.28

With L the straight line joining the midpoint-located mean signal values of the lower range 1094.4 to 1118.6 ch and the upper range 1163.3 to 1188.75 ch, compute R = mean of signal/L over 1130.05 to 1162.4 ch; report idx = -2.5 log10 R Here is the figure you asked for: 0.03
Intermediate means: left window 8.29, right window 9.18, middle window 8.54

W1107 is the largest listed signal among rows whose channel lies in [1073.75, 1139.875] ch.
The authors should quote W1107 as 8.689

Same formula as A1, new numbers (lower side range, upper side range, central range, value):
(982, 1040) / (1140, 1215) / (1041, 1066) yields 2.7 ch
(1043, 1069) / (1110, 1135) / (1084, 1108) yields 0.0 ch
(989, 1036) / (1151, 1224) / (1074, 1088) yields 3.1 ch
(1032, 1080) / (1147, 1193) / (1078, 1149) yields 1.3 ch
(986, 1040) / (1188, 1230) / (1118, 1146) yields 2.2 ch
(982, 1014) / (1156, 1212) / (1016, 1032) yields -0.4 ch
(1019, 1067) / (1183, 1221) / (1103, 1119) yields 0.7 ch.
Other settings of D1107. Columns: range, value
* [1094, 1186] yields 8.59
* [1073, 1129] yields 7.81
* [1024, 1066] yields 8.05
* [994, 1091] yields 7.71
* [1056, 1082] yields 6.49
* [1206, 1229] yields 9.43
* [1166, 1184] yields 9.11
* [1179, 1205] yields 9.45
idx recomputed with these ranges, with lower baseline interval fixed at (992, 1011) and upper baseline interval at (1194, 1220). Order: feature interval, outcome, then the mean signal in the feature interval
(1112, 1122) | 0.06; 8.37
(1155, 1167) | 0.04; 8.84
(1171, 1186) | 0.02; 9.16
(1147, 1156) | 0.06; 8.68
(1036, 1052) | -0.02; 8.41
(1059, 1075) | 0.32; 6.31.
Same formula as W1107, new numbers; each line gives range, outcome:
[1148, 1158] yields 9.136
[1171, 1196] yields 9.67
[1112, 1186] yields 9.568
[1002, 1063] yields 8.859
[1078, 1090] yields 7.704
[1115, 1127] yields 8.429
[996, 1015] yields 8.451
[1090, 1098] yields 8.416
